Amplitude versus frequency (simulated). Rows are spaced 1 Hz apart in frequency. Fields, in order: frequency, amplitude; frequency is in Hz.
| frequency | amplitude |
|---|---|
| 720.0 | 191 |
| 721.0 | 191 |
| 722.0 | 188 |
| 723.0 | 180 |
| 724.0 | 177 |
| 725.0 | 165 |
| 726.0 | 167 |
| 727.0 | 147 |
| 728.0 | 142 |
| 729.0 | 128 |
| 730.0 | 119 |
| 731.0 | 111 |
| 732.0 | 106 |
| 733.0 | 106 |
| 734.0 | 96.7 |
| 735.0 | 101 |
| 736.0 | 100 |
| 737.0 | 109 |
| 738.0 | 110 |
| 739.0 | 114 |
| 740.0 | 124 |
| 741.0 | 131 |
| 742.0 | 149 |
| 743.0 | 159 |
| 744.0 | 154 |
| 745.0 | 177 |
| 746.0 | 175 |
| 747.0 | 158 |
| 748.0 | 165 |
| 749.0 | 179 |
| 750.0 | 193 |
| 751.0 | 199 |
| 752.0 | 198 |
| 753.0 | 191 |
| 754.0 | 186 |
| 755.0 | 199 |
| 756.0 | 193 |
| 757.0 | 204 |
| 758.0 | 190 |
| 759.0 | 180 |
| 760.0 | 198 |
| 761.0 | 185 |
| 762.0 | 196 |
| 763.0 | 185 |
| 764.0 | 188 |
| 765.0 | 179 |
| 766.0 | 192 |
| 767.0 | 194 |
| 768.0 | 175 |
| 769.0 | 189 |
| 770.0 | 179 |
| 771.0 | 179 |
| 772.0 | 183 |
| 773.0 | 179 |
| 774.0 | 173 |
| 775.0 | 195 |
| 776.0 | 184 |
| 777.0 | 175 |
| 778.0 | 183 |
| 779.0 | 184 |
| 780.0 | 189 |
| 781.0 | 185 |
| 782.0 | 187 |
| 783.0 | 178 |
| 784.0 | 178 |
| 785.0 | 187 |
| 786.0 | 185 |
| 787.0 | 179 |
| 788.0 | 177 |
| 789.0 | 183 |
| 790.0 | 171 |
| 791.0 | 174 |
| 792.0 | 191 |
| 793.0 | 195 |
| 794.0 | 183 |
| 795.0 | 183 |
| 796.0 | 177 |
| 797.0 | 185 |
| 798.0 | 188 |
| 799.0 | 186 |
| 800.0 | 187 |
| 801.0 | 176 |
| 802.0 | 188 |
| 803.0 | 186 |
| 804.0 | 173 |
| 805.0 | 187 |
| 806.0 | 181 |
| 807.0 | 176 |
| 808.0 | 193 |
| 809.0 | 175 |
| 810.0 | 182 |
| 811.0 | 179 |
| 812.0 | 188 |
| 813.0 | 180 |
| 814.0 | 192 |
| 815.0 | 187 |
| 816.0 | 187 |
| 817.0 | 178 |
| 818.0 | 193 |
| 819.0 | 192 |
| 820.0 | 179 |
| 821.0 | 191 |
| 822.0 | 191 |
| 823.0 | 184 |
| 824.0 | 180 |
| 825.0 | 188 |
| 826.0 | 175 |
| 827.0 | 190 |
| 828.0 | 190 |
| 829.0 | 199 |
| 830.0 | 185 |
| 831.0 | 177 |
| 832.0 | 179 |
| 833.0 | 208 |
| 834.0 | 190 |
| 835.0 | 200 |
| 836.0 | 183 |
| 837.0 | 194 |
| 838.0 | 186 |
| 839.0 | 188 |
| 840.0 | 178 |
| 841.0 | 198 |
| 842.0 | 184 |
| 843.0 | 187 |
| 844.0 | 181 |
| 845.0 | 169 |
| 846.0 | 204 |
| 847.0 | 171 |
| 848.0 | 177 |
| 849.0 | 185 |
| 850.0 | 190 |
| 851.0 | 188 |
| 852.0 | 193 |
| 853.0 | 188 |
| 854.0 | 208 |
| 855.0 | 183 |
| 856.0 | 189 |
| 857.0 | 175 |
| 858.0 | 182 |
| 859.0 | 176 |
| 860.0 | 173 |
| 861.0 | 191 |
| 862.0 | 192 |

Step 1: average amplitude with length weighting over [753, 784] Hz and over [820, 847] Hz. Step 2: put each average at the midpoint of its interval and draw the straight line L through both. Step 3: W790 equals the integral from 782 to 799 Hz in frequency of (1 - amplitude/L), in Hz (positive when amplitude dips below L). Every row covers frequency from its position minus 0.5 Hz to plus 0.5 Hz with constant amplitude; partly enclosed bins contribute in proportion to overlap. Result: 0.4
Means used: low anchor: 186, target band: 182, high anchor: 187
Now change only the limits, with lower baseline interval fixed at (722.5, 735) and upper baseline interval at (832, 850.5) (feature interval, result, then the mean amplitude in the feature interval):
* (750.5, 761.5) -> -3.34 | 193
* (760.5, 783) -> -4.21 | 184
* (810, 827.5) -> -0.85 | 185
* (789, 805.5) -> -1.60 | 183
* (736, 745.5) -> 0.46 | 134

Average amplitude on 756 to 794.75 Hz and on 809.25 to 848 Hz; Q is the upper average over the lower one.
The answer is 1.01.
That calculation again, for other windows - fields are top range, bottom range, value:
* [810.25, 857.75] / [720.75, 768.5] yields 1.16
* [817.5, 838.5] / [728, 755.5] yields 1.29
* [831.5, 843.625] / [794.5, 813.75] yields 1.04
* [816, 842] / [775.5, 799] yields 1.03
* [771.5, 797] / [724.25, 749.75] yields 1.33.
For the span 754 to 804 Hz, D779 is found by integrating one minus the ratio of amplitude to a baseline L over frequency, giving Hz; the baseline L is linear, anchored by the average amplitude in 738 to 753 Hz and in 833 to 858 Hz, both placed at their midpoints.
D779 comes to -4.3 Hz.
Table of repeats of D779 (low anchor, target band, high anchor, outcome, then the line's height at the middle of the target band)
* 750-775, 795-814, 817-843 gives 0.5 Hz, 188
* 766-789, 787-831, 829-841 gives 0.5 Hz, 186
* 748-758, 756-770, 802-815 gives 0.1 Hz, 190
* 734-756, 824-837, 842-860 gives -0.7 Hz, 179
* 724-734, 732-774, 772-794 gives -2.8 Hz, 155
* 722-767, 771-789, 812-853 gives -1.2 Hz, 171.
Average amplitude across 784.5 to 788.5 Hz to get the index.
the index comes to 182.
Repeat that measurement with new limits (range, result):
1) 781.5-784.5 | 181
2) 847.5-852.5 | 187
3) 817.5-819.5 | 192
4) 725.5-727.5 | 157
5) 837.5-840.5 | 184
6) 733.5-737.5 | 102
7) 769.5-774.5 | 179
